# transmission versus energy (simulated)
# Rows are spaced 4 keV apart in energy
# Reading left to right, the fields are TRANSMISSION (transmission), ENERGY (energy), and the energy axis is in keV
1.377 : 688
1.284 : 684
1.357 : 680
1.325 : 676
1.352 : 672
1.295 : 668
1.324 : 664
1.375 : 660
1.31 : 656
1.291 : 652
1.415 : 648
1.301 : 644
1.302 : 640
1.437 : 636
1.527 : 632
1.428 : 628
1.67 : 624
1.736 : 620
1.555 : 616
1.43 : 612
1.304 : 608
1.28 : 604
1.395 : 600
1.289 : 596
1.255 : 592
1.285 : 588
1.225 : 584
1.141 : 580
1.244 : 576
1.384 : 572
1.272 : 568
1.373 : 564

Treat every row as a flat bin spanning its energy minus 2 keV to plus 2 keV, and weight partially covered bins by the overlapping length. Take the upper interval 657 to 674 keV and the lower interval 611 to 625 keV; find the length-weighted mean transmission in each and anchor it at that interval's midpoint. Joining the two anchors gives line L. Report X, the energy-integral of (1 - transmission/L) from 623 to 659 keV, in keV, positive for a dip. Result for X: 1.8 keV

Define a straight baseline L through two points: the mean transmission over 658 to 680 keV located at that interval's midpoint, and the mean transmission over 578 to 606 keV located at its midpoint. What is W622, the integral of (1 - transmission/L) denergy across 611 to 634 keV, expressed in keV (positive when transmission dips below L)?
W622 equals -4.8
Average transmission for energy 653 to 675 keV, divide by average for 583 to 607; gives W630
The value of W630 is 1.03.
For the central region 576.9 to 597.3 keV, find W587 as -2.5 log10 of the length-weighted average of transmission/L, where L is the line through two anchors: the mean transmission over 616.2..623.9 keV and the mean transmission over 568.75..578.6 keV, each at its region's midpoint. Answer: 0.14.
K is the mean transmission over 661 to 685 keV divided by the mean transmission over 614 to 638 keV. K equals 0.85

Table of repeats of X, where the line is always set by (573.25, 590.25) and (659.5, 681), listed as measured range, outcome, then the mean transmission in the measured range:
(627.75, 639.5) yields -1.4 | 1.45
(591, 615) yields -1.6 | 1.34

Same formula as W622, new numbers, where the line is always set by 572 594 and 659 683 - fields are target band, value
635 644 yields -0.31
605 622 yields -2.89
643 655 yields -0.23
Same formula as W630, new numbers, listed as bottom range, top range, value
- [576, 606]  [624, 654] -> 1.11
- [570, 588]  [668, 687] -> 1.06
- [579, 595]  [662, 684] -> 1.07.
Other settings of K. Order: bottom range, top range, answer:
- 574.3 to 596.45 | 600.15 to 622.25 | 1.18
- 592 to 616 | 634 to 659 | 1.00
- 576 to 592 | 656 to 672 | 1.09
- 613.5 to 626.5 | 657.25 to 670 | 0.81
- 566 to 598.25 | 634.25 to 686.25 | 1.06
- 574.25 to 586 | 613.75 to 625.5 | 1.37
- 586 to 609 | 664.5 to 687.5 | 1.02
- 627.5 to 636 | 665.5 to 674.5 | 0.90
